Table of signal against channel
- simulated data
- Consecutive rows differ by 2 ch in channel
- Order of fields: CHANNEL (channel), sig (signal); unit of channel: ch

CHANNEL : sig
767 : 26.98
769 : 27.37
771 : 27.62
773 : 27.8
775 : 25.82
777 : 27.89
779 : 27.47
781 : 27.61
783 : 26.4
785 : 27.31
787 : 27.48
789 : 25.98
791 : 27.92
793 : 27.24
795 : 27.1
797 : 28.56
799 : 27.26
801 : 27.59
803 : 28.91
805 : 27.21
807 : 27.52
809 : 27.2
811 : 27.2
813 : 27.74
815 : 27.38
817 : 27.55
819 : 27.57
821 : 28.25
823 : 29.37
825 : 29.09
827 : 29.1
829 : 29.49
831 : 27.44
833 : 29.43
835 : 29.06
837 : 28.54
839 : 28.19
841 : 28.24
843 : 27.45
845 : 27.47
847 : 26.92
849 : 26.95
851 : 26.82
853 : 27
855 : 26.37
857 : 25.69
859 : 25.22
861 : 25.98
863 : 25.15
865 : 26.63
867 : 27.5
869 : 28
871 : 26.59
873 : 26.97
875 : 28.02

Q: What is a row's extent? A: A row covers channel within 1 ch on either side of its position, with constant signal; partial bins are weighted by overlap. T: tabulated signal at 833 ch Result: 29.43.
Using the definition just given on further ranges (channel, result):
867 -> 27.5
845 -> 27.47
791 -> 27.92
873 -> 26.97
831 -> 27.44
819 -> 27.57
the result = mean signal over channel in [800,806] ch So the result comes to 27.9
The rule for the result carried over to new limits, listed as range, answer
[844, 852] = 27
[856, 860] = 25.5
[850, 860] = 26.2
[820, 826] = 28.9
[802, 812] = 27.6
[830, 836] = 28.6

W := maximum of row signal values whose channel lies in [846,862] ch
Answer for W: 27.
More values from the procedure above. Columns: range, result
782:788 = 27.48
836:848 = 28.54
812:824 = 29.37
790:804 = 28.91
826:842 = 29.49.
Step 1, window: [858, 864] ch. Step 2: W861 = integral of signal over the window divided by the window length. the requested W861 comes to 25.4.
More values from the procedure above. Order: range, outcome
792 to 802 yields 27.6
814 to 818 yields 27.5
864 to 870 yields 27.4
